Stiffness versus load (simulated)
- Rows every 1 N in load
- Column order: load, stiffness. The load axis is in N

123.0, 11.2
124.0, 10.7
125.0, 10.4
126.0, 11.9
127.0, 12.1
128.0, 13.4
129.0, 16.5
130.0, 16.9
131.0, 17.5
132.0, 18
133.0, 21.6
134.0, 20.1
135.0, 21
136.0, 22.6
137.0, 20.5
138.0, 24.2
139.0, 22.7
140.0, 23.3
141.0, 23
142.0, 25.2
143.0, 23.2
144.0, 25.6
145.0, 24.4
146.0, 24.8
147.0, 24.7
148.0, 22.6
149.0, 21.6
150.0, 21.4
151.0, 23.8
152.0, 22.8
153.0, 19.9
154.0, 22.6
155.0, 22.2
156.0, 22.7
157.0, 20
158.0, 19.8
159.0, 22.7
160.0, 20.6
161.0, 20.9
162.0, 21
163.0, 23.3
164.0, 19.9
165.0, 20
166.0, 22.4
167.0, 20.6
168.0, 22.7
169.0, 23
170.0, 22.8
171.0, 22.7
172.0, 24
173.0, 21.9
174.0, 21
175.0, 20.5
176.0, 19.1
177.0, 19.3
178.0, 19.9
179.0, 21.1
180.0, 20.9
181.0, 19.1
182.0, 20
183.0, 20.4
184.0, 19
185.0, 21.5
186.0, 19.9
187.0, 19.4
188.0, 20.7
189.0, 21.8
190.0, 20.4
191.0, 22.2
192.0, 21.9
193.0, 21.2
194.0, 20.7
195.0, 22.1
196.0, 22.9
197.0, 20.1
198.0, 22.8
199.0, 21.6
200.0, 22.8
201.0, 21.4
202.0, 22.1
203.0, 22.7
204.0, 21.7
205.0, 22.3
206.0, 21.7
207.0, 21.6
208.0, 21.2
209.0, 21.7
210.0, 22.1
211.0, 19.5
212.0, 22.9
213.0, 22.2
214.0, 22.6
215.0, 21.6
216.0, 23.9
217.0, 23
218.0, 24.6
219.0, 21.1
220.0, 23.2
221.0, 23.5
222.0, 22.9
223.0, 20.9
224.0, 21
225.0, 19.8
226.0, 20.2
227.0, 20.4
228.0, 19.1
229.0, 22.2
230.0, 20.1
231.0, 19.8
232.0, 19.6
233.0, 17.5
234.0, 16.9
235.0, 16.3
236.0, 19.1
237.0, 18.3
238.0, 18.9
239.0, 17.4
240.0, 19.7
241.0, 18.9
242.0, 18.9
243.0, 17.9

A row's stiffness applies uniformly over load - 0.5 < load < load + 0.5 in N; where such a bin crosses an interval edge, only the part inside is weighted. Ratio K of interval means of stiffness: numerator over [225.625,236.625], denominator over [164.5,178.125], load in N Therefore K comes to 0.89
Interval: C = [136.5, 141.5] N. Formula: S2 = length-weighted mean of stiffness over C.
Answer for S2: 22.7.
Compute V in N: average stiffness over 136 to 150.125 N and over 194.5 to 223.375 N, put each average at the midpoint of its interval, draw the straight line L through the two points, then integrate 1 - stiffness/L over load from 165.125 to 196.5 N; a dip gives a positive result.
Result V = 2.2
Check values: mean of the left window 23.4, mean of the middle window 21.1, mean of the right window 22.2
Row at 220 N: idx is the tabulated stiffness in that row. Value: 23.2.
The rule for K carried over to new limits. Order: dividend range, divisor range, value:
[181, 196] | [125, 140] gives 1.13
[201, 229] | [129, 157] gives 0.99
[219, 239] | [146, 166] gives 0.91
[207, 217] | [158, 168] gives 1.03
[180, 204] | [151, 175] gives 0.97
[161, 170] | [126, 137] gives 1.22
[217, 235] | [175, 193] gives 1.01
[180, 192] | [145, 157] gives 0.91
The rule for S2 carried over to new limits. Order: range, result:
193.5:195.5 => 21.4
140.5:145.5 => 24.3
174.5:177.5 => 19.6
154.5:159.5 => 21.5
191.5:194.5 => 21.3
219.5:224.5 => 22.3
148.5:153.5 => 21.9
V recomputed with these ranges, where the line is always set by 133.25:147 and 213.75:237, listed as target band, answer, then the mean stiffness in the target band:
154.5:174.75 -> 0.69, 21.7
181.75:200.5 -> 0.50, 21.1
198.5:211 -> -0.27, 21.8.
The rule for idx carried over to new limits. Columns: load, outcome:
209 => 21.7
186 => 19.9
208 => 21.2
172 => 24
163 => 23.3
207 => 21.6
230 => 20.1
